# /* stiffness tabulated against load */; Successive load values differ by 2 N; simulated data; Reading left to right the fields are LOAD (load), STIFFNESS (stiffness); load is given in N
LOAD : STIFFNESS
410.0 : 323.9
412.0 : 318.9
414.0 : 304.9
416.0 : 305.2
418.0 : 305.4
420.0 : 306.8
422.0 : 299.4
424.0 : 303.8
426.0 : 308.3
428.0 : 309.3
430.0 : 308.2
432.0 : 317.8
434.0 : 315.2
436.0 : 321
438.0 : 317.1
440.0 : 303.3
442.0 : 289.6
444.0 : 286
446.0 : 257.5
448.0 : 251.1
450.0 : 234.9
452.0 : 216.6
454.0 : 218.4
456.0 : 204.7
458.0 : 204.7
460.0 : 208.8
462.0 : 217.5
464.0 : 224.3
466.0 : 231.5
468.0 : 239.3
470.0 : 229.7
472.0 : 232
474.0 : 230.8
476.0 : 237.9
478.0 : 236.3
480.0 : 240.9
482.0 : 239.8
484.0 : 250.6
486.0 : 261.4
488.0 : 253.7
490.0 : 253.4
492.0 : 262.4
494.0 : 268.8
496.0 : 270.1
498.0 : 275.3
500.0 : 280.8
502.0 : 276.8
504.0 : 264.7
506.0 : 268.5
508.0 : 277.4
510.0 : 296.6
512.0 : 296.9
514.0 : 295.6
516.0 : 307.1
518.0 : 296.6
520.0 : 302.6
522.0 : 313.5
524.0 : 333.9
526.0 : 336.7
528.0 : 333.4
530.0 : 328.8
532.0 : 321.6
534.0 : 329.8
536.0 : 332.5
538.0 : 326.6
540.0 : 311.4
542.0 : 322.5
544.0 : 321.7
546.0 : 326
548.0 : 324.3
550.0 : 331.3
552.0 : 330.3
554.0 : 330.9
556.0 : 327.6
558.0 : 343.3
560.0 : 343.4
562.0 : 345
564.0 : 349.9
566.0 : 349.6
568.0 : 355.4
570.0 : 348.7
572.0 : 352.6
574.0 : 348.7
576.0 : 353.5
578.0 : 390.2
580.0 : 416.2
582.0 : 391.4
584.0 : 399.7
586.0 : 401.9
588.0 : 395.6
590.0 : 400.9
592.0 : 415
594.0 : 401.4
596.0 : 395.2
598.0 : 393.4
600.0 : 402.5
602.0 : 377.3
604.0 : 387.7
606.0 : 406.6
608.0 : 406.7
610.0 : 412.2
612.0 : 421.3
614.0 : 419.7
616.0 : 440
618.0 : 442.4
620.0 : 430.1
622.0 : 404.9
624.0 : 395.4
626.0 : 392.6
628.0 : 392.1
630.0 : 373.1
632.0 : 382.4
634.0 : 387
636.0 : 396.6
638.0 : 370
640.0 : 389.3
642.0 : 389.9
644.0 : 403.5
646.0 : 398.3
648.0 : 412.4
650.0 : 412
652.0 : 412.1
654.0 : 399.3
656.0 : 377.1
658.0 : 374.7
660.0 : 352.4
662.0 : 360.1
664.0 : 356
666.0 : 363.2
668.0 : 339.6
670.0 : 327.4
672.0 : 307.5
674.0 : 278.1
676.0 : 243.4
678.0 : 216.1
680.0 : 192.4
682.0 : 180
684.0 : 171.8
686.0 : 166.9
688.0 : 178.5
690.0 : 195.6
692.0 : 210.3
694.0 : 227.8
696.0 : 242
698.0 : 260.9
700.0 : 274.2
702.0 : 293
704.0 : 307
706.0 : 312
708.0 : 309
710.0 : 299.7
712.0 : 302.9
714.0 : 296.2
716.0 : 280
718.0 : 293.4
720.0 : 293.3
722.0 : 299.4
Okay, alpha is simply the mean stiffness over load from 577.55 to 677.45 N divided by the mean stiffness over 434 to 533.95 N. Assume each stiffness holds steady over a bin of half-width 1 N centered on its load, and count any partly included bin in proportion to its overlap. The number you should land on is 1.4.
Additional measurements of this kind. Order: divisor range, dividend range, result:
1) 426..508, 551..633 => 1.49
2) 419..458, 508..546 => 1.13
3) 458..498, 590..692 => 1.47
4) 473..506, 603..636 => 1.58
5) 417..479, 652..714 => 1.07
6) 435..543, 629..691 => 1.20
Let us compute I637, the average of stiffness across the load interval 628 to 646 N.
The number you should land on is 387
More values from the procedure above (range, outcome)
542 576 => 339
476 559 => 297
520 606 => 356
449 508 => 243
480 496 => 256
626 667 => 385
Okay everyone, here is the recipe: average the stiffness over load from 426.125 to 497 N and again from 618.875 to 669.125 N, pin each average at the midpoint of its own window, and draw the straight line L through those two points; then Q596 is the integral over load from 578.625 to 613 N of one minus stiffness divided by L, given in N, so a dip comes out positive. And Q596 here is -4.8 N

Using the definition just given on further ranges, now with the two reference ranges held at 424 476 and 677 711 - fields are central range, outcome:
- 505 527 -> -4.2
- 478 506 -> -0.6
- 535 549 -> -4.0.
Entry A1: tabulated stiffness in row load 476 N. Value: 237.9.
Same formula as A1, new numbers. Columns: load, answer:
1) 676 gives 243.4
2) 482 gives 239.8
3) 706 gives 312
